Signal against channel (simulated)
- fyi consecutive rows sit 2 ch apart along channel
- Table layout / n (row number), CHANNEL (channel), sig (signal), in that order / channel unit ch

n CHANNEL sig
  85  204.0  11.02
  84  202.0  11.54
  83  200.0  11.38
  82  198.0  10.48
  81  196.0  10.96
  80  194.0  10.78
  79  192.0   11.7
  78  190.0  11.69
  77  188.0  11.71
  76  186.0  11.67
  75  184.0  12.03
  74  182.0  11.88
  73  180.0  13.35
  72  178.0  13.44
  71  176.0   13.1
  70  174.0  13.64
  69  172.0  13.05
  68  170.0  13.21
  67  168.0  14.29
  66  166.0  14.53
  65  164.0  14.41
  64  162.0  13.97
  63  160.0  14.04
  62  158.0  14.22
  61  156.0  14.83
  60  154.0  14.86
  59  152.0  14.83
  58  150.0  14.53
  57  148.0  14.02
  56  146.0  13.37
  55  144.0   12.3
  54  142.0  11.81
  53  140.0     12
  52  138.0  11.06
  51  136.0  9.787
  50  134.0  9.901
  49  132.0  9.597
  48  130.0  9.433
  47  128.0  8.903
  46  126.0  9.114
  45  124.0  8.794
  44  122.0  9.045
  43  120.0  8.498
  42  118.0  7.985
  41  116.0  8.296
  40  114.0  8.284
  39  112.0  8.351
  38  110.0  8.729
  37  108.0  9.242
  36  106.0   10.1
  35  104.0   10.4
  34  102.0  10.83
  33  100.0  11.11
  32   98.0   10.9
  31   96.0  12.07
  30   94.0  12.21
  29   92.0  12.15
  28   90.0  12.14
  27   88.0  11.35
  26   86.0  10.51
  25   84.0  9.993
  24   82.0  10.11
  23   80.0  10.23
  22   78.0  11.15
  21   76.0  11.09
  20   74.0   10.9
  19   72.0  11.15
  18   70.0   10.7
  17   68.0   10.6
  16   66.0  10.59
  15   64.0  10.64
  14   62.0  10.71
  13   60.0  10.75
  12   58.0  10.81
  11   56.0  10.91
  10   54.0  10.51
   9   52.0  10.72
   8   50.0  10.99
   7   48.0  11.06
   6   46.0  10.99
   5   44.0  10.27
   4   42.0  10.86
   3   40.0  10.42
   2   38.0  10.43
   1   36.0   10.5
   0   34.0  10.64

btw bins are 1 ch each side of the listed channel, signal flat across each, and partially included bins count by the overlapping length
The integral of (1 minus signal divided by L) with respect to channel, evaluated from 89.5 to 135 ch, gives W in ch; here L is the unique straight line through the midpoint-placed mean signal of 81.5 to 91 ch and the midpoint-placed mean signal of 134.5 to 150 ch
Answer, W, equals 6.4 ch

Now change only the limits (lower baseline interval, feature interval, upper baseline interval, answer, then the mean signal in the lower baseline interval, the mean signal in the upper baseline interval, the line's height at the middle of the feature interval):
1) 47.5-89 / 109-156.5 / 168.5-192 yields 4.6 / 10.7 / 12.6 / 11.8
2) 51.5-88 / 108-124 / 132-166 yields 4.7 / 10.7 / 13.1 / 12.1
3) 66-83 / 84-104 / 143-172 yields 0.3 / 10.7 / 14.1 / 11.5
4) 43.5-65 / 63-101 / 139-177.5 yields 1.7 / 10.8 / 13.7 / 11.6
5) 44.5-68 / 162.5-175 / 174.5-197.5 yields -2.1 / 10.8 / 12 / 11.9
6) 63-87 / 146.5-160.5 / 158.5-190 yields -2.0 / 10.6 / 13.2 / 12.7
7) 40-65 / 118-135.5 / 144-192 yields 4.7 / 10.8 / 13.4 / 12.5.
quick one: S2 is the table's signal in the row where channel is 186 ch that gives 11.67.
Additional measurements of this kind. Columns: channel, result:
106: 10.1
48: 11.06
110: 8.729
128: 8.903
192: 11.7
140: 12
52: 10.72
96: 12.07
